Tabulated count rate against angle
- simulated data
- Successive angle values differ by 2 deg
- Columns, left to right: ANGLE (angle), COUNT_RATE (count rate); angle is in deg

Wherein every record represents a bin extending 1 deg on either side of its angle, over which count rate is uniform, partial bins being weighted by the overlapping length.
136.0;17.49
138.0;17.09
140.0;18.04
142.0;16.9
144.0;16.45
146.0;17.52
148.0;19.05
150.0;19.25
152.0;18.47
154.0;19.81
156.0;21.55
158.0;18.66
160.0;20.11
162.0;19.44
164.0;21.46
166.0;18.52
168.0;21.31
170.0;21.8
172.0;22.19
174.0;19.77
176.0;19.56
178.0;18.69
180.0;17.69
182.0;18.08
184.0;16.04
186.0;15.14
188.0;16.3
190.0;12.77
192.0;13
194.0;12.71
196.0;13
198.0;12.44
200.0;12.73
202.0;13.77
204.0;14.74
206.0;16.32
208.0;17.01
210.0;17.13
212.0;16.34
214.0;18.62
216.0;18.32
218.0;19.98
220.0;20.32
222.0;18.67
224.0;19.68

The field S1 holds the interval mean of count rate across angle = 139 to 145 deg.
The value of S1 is 17.1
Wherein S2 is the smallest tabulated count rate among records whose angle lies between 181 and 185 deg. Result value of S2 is 16.04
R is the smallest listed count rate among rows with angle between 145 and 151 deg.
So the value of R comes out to 17.52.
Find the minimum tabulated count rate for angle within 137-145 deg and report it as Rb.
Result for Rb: 16.45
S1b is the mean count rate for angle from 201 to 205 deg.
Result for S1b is 14.3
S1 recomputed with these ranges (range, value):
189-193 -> 12.9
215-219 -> 19.1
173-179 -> 19.3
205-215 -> 17.1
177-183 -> 18.2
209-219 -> 18.1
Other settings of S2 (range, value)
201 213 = 13.77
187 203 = 12.44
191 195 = 12.71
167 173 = 21.31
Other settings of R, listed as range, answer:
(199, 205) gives 12.73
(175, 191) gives 12.77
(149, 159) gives 18.47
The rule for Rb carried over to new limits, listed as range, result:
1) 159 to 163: 19.44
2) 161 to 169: 18.52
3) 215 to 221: 18.32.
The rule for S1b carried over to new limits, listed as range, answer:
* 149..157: 19.8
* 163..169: 20.4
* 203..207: 15.5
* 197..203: 13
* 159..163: 19.8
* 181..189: 16.4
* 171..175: 21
